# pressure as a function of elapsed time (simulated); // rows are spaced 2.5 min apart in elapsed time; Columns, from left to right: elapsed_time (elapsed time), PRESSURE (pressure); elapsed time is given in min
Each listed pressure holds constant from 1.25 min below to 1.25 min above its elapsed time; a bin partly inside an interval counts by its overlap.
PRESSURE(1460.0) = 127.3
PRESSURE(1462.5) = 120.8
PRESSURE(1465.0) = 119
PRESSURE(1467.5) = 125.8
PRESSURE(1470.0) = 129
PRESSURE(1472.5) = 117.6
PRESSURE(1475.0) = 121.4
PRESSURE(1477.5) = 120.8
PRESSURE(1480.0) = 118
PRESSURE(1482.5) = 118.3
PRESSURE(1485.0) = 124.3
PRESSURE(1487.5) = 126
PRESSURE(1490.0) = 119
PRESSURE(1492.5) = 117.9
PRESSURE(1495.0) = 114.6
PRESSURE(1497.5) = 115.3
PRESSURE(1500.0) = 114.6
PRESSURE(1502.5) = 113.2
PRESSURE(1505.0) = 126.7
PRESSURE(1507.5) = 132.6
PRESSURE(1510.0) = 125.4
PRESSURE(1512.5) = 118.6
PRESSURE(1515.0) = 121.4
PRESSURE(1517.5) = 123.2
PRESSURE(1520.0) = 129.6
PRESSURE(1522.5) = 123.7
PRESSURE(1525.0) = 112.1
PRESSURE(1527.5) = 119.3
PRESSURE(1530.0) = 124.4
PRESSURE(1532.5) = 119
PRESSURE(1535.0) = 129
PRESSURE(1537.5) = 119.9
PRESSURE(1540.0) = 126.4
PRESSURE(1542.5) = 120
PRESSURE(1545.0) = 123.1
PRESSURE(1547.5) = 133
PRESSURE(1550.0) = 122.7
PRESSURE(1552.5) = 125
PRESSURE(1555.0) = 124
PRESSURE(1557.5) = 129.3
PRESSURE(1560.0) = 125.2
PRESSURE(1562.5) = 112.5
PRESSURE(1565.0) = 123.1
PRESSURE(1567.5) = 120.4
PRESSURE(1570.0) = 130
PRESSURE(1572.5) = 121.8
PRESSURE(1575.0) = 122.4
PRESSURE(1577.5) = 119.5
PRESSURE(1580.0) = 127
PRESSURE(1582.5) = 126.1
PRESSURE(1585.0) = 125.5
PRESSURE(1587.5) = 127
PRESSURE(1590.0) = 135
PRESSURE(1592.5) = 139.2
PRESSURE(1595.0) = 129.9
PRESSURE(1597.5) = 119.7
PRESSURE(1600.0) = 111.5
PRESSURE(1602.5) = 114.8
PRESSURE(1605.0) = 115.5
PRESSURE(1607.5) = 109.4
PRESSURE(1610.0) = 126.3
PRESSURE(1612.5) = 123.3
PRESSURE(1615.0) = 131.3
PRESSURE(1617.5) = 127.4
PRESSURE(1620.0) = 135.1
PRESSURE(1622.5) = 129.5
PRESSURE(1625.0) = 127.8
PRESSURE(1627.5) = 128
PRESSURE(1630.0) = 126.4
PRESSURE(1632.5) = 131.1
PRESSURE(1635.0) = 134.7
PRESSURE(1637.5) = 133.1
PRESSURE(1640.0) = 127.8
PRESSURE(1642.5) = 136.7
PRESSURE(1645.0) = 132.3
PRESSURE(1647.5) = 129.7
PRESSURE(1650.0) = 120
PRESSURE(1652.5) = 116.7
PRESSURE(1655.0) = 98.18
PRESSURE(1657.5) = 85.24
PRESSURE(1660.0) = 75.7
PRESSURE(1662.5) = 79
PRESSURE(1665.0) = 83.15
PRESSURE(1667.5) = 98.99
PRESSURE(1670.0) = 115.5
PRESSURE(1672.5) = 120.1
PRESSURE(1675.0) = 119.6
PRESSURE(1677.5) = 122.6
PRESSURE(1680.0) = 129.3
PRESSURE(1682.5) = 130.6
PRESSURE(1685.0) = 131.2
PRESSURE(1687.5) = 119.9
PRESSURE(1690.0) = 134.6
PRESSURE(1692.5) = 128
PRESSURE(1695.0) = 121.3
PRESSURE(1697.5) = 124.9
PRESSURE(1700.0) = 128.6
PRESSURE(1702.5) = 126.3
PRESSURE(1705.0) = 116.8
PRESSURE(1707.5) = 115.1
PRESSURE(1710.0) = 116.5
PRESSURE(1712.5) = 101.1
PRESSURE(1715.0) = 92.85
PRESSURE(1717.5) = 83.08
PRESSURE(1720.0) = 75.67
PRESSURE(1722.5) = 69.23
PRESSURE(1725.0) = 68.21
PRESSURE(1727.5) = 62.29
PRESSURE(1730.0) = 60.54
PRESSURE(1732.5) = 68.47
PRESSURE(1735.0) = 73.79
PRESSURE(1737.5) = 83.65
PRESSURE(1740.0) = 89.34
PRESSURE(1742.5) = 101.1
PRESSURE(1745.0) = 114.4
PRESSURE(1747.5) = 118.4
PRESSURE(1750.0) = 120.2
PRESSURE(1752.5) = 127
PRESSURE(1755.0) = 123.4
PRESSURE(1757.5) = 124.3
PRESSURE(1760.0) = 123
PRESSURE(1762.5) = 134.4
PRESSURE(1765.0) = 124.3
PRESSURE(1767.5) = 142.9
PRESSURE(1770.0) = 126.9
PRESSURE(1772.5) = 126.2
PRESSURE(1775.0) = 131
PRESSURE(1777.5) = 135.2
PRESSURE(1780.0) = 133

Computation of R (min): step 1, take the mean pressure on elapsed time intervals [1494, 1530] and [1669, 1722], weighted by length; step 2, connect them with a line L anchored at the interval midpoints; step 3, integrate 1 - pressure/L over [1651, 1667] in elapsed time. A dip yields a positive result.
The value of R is 3.6 min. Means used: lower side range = 121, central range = 90.6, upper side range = 116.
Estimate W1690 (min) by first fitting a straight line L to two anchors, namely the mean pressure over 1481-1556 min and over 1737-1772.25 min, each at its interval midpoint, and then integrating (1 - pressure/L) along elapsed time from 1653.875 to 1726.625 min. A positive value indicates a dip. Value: 7.8 min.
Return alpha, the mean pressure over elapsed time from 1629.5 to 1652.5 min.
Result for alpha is 130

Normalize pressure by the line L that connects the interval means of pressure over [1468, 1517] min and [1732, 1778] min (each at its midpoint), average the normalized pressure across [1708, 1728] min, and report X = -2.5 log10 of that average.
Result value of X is 0.33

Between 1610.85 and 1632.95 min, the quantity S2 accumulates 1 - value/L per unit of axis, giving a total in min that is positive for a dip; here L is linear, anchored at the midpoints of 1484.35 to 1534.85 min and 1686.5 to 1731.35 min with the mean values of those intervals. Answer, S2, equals -3.6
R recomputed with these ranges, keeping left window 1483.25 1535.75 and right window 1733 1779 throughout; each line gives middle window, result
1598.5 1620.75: -0.3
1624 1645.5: -2.1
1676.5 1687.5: -0.9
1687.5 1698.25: -0.8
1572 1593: -1.2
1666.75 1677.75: 0.3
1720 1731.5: 5.0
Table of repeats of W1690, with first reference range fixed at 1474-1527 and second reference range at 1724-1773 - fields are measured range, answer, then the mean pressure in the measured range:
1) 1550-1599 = -3.8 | 125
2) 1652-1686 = 1.0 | 107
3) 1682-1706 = -3.8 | 126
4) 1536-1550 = -0.7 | 124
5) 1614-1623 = -1.4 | 131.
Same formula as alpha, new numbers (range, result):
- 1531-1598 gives 125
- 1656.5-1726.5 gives 108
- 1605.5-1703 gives 120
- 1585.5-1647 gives 127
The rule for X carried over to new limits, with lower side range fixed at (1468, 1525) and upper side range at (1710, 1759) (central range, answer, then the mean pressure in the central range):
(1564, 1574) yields -0.102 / 124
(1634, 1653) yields -0.236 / 129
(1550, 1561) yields -0.102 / 126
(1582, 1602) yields -0.150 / 126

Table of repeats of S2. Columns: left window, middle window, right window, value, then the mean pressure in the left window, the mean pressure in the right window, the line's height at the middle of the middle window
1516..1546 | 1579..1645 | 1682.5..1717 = -3.28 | 122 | 119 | 121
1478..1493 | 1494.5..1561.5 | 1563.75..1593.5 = 0.32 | 121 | 126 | 123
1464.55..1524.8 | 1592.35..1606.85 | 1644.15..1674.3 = -1.22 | 121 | 104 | 111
